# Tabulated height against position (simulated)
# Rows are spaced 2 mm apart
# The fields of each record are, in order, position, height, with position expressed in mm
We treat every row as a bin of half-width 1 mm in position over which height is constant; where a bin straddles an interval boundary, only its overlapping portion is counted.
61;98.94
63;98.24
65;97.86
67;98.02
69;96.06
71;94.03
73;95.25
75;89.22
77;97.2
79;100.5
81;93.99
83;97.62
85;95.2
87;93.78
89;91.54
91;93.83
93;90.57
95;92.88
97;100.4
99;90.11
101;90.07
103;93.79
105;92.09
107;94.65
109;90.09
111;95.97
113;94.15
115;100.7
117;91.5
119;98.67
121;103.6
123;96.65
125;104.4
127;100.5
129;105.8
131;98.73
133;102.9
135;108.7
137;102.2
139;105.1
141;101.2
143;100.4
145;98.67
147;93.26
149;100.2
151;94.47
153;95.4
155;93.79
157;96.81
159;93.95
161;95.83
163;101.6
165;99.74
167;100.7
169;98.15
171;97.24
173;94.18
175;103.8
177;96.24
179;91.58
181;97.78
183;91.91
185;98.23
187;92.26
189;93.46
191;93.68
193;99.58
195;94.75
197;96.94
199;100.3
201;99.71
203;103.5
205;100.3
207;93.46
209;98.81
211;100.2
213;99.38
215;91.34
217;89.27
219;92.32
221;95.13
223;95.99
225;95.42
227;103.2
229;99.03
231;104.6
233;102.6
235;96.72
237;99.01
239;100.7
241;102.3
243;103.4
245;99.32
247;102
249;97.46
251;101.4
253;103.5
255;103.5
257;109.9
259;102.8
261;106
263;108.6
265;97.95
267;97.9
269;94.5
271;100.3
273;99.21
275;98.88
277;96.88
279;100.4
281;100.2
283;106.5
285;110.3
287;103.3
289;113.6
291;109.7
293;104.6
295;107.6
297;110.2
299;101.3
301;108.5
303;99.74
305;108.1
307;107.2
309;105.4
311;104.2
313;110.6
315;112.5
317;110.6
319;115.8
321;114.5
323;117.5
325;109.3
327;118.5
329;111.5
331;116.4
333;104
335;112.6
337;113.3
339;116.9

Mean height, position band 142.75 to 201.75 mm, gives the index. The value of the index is 96.8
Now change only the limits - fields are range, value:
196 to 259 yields 99.4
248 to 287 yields 102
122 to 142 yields 103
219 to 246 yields 99.5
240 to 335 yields 106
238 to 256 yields 102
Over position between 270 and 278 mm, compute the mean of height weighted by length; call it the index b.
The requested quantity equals 98.8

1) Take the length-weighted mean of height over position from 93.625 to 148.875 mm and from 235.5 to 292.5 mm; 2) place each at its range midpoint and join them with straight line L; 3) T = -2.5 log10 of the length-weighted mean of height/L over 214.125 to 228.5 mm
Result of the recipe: 0.070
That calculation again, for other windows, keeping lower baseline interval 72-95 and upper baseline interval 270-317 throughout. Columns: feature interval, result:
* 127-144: -0.06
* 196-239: 0.04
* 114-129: -0.04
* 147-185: 0.02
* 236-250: 0.02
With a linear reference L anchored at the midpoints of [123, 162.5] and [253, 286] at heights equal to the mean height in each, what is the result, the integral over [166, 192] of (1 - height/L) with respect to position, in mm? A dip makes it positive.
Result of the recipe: 1.1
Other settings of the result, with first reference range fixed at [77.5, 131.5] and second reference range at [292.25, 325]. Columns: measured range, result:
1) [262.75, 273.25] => 0.69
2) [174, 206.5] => 1.36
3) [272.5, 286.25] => 0.64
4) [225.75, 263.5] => 0.87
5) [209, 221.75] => 0.99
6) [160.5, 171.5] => 0.08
